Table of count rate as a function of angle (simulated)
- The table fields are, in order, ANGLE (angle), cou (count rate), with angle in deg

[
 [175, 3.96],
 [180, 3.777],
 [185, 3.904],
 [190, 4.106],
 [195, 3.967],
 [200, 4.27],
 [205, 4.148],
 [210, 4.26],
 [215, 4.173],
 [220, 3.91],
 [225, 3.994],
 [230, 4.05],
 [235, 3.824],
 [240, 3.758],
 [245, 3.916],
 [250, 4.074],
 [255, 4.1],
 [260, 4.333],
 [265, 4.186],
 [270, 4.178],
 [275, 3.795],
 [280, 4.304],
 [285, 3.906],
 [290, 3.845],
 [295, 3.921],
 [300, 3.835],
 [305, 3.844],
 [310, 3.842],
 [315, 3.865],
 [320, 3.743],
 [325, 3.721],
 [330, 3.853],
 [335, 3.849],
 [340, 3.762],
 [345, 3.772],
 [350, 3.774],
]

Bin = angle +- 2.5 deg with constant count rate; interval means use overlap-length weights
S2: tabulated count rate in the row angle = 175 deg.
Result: 3.96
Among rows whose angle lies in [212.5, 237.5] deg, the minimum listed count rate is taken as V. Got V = 3.824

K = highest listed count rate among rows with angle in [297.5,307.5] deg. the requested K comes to 3.844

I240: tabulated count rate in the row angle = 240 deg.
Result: 3.758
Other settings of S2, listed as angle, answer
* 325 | 3.721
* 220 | 3.91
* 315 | 3.865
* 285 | 3.906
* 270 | 4.178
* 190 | 4.106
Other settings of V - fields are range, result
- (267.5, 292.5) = 3.795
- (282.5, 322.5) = 3.743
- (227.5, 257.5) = 3.758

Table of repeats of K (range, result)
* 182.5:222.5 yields 4.27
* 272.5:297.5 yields 4.304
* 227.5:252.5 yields 4.074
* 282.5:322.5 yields 3.921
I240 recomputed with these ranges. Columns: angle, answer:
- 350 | 3.774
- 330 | 3.853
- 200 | 4.27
